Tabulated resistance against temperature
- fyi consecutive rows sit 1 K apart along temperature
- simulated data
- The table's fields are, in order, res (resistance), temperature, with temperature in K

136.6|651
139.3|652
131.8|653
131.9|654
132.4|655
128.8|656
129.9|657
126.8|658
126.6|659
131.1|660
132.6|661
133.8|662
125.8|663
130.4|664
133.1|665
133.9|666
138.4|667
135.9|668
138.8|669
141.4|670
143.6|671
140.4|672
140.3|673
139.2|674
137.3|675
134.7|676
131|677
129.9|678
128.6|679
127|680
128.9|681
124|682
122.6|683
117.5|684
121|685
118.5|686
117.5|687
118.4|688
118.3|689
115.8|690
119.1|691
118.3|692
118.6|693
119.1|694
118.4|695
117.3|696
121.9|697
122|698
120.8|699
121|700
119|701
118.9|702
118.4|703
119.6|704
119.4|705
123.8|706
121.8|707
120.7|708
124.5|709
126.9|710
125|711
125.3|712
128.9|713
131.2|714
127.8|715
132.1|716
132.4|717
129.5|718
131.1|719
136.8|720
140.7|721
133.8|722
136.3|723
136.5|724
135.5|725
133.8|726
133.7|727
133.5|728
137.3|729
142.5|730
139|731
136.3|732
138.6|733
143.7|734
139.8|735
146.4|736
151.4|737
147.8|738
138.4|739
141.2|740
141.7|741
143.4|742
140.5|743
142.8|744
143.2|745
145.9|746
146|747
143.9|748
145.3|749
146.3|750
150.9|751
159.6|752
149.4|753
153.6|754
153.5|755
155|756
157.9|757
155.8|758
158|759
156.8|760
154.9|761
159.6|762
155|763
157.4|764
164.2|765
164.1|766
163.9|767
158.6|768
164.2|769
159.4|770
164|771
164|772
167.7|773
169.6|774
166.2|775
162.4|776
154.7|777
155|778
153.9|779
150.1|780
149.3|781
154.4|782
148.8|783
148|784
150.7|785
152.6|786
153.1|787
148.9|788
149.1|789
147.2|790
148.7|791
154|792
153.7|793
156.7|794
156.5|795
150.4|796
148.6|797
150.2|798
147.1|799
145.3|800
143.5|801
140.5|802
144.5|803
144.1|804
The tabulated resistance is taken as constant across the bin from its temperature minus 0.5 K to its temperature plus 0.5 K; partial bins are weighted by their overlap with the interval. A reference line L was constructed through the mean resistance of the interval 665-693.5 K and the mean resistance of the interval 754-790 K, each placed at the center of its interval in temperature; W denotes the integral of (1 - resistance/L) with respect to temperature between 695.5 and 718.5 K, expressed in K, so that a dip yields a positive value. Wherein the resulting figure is 2.2 K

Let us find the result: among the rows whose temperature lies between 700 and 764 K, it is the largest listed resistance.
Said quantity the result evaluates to 159.6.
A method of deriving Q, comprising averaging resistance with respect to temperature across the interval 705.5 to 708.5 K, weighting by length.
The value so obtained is 122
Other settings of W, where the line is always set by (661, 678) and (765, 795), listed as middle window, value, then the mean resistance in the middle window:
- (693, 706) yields 1.99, 120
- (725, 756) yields 1.13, 144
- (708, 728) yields 1.86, 131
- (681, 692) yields 1.53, 120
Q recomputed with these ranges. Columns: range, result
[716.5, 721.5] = 134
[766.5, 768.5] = 161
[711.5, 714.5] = 128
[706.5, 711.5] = 124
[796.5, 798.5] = 149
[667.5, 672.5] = 140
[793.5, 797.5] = 153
